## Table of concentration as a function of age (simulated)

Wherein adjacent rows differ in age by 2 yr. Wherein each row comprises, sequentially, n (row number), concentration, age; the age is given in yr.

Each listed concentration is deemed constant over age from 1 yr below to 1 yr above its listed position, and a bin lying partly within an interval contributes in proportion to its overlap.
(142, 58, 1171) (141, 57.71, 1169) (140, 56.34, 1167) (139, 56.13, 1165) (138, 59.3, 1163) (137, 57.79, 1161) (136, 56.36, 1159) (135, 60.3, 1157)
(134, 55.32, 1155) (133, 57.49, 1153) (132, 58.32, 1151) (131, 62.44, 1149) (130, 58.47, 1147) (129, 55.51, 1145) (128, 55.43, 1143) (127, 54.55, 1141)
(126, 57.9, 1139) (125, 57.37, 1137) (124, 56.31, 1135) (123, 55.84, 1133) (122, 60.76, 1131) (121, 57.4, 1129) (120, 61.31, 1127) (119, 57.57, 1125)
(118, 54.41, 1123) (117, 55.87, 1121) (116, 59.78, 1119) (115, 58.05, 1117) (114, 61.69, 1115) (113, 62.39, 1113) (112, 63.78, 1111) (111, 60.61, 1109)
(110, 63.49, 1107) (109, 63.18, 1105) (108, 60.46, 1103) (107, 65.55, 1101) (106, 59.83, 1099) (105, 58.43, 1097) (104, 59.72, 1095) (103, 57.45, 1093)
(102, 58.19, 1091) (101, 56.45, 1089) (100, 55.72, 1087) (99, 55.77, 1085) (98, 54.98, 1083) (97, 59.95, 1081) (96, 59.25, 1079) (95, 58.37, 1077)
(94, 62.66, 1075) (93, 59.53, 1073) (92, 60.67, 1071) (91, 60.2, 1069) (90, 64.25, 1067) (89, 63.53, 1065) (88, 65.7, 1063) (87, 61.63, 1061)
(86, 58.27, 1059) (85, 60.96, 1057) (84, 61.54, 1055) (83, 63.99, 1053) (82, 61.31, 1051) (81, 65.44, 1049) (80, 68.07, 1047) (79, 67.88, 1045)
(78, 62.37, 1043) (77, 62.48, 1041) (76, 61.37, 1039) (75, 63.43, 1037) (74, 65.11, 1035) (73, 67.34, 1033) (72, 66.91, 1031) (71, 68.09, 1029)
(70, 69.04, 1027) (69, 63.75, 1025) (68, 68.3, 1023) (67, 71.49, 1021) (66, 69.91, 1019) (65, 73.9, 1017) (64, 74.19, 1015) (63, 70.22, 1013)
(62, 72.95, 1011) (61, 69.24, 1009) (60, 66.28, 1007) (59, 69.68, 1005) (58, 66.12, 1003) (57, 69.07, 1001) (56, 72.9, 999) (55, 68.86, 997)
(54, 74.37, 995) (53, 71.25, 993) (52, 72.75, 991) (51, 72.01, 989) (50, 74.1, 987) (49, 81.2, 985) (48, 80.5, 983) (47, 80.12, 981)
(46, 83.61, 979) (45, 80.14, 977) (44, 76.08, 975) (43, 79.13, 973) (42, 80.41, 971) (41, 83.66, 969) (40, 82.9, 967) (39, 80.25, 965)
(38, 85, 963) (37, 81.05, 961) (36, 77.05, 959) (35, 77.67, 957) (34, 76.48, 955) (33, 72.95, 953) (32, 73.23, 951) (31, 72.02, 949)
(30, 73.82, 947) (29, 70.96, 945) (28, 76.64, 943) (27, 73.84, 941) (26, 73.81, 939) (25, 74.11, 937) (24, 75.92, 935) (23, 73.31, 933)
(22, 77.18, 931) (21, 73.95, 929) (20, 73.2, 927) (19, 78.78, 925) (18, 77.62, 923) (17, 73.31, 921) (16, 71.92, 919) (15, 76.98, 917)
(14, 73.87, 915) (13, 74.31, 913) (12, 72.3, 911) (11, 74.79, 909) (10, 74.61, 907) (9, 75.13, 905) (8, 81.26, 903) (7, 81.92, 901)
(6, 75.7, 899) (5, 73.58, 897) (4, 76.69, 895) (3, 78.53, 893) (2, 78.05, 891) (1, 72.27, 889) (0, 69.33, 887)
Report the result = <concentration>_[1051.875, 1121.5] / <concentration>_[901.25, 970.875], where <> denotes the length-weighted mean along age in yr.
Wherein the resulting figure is 0.79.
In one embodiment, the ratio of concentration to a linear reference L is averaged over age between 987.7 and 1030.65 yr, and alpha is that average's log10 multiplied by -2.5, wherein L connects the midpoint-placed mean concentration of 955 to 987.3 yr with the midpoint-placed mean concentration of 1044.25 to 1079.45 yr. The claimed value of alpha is 0.04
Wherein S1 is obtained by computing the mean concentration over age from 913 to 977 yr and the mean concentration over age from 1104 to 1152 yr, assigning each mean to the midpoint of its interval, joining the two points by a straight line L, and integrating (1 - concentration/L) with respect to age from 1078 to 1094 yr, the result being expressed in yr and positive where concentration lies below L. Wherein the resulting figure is 1.44 yr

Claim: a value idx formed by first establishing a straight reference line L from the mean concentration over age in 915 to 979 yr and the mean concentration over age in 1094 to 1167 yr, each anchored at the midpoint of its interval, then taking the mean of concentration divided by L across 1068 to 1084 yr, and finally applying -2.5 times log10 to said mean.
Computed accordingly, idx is 0.082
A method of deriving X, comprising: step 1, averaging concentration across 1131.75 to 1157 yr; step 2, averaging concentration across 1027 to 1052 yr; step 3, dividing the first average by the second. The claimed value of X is 0.88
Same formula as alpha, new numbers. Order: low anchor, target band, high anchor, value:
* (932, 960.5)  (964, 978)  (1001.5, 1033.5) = -0.109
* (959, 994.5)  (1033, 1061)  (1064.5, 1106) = 0.052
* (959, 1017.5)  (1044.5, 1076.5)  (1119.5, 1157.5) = 0.071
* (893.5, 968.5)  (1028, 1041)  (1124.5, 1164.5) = 0.033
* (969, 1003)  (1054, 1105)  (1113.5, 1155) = 0.078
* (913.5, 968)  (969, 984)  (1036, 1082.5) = -0.122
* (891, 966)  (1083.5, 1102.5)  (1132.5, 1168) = 0.064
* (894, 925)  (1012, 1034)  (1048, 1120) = -0.056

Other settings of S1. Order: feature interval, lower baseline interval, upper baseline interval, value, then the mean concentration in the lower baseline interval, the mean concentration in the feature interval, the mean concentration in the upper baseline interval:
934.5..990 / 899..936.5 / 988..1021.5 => -3.3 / 75.6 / 77.5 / 70.9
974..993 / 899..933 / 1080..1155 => -2.0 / 75.6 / 77.5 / 58.7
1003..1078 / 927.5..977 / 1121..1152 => 2.4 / 76.8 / 65.4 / 57.5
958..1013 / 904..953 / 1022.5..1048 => -4.8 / 74.4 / 75.8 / 65.7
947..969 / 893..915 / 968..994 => -0.1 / 76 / 77.9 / 78.1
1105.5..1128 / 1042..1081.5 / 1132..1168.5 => -0.3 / 62.3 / 60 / 57.3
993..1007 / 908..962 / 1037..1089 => -0.4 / 74.9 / 70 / 61.4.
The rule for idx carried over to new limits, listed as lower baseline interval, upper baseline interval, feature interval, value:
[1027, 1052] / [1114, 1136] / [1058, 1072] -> 0.02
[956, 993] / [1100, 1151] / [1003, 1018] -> 0.06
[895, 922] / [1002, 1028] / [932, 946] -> 0.00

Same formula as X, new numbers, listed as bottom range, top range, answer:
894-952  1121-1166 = 0.77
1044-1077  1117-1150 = 0.92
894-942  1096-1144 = 0.79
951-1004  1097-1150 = 0.77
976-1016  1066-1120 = 0.82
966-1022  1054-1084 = 0.82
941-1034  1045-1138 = 0.81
